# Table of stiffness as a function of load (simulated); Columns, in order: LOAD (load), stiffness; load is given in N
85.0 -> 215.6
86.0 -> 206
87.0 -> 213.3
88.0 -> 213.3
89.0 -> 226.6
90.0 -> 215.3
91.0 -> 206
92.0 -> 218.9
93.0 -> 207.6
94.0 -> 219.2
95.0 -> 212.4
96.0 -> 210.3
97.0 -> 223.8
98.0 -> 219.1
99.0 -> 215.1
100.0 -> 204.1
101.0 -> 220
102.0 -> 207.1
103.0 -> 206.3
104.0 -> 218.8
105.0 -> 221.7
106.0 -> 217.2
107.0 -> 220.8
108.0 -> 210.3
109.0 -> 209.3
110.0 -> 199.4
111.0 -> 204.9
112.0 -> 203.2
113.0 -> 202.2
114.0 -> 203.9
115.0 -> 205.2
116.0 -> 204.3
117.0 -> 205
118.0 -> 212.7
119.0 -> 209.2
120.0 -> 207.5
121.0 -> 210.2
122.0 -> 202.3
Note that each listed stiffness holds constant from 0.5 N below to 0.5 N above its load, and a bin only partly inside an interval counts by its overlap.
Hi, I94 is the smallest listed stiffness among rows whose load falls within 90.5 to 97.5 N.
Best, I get 206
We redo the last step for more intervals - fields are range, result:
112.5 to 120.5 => 202.2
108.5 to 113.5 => 199.4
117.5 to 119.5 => 209.2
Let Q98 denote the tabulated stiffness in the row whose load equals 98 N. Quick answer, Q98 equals 219.1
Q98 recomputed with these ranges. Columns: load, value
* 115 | 205.2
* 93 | 207.6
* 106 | 217.2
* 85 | 215.6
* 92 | 218.9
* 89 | 226.6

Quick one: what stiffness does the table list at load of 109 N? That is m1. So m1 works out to 209.3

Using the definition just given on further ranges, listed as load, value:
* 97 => 223.8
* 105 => 221.7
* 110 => 199.4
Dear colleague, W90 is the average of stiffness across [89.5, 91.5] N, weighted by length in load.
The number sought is 211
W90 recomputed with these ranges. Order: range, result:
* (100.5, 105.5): 215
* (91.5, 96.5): 214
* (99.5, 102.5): 210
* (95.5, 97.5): 217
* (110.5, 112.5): 204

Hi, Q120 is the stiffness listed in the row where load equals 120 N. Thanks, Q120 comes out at 207.5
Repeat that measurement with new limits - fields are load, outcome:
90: 215.3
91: 206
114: 203.9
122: 202.3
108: 210.3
